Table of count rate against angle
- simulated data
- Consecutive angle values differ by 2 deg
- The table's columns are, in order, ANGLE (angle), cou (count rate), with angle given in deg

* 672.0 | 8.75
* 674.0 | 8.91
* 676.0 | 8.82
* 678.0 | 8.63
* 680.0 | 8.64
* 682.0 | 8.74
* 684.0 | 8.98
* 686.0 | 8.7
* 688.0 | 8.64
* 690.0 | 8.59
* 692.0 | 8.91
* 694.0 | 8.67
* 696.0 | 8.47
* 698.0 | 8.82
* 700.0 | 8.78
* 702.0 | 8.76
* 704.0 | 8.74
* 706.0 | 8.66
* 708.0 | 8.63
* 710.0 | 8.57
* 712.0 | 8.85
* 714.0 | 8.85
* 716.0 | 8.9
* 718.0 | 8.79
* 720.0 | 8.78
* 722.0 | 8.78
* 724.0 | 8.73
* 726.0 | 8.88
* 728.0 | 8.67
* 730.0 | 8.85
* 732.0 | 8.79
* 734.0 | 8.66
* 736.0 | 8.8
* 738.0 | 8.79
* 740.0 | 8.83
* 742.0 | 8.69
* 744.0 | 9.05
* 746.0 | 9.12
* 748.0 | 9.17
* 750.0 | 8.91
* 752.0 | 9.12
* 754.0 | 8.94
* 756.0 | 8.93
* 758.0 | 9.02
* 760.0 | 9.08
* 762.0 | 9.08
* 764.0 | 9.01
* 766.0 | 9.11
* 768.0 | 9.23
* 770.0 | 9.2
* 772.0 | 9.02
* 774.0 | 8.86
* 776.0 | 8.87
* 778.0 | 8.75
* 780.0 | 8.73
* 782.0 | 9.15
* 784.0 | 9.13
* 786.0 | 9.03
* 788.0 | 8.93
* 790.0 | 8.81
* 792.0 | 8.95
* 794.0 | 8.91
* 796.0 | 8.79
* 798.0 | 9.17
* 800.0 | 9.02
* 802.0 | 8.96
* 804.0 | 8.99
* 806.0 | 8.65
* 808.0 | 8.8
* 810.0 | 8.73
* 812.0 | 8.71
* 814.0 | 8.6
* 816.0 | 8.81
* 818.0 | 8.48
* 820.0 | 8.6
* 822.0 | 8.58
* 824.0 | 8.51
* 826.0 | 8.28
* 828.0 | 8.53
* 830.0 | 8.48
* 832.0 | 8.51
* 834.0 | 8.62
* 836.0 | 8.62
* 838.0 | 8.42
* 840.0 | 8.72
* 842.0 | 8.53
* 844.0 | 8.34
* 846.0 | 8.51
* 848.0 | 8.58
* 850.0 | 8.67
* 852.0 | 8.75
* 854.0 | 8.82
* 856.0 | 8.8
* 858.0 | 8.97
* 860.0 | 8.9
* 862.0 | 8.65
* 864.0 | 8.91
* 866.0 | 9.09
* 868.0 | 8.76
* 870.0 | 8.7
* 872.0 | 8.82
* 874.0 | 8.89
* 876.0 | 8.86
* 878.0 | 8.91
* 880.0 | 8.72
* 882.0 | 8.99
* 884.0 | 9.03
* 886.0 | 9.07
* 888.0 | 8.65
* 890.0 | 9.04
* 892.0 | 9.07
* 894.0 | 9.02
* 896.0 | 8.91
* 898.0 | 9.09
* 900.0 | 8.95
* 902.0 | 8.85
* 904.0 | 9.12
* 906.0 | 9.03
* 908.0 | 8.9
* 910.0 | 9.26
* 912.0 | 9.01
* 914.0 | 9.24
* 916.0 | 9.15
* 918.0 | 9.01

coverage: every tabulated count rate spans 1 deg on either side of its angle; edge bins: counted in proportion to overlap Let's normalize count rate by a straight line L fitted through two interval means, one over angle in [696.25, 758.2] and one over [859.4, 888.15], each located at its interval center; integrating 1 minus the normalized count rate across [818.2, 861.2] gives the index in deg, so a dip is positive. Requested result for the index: 1.2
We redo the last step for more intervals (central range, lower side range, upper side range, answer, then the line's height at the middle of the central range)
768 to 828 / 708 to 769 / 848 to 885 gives 0.3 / 8.87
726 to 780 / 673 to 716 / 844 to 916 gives -0.9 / 8.79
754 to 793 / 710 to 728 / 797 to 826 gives -1.0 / 8.76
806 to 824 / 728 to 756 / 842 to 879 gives 0.3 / 8.82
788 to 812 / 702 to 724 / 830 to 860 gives -0.6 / 8.68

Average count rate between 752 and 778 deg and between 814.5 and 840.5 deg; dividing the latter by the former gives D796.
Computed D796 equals 0.95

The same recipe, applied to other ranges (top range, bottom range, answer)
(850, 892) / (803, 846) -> 1.03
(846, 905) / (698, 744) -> 1.01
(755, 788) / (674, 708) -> 1.03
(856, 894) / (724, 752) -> 1.00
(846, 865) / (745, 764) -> 0.97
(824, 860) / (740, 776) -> 0.95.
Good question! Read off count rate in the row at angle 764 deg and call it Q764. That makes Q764 9.01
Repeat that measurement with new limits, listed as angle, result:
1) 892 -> 9.07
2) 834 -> 8.62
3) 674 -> 8.91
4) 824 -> 8.51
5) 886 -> 9.07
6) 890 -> 9.04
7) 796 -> 8.79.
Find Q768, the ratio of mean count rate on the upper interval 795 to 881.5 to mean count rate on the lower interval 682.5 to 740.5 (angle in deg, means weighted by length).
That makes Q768 1.00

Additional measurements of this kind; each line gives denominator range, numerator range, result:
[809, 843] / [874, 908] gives 1.04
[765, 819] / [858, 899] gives 1.00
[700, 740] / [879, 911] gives 1.02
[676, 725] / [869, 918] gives 1.03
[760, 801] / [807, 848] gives 0.95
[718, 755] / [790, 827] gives 0.99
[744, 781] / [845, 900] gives 0.98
